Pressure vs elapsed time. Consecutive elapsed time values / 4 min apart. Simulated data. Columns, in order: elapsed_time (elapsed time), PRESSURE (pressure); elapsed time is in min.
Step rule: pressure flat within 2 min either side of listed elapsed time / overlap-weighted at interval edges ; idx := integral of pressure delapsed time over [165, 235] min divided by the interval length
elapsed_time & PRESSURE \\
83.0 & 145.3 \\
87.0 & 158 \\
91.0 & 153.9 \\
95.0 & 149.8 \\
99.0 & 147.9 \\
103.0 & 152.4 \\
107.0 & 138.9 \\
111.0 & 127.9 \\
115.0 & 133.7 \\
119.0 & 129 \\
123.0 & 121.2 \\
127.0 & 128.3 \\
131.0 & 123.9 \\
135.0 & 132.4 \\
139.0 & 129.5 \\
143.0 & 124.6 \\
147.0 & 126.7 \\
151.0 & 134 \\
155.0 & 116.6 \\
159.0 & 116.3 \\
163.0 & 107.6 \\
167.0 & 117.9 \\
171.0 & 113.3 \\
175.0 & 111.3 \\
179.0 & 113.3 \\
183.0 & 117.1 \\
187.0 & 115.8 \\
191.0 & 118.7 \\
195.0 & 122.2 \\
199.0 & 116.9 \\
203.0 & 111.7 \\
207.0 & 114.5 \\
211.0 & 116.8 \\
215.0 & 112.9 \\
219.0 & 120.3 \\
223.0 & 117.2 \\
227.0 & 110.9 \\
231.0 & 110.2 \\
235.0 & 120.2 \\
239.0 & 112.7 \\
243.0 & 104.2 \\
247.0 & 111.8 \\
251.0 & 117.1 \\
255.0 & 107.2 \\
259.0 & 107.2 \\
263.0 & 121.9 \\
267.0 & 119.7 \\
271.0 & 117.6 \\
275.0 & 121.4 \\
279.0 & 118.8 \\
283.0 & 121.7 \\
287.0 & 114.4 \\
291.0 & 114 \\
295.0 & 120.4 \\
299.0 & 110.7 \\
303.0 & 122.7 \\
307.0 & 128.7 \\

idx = 115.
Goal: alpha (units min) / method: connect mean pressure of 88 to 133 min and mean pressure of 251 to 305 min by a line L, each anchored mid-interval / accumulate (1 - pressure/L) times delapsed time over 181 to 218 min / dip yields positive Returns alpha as 2.9 min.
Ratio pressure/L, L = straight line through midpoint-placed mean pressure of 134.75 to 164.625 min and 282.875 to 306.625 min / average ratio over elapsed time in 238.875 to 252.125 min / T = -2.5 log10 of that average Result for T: 0.08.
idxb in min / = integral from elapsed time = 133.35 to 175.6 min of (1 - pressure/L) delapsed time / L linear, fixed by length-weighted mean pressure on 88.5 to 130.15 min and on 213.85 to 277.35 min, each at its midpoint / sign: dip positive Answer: 3.0 min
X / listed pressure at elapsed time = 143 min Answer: 124.6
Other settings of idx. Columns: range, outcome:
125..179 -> 121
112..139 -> 128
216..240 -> 115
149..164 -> 119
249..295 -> 117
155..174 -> 114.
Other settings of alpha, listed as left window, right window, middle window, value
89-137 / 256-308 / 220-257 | 3.1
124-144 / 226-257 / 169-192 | 1.1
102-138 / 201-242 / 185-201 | 0.1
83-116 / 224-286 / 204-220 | 1.0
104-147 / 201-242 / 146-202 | 2.0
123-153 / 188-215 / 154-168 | 1.1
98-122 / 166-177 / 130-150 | -0.3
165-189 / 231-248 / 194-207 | -0.3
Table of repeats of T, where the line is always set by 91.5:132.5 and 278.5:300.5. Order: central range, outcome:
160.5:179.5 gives 0.15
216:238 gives 0.07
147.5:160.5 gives 0.07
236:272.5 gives 0.07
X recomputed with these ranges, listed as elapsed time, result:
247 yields 111.8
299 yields 110.7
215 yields 112.9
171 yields 113.3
